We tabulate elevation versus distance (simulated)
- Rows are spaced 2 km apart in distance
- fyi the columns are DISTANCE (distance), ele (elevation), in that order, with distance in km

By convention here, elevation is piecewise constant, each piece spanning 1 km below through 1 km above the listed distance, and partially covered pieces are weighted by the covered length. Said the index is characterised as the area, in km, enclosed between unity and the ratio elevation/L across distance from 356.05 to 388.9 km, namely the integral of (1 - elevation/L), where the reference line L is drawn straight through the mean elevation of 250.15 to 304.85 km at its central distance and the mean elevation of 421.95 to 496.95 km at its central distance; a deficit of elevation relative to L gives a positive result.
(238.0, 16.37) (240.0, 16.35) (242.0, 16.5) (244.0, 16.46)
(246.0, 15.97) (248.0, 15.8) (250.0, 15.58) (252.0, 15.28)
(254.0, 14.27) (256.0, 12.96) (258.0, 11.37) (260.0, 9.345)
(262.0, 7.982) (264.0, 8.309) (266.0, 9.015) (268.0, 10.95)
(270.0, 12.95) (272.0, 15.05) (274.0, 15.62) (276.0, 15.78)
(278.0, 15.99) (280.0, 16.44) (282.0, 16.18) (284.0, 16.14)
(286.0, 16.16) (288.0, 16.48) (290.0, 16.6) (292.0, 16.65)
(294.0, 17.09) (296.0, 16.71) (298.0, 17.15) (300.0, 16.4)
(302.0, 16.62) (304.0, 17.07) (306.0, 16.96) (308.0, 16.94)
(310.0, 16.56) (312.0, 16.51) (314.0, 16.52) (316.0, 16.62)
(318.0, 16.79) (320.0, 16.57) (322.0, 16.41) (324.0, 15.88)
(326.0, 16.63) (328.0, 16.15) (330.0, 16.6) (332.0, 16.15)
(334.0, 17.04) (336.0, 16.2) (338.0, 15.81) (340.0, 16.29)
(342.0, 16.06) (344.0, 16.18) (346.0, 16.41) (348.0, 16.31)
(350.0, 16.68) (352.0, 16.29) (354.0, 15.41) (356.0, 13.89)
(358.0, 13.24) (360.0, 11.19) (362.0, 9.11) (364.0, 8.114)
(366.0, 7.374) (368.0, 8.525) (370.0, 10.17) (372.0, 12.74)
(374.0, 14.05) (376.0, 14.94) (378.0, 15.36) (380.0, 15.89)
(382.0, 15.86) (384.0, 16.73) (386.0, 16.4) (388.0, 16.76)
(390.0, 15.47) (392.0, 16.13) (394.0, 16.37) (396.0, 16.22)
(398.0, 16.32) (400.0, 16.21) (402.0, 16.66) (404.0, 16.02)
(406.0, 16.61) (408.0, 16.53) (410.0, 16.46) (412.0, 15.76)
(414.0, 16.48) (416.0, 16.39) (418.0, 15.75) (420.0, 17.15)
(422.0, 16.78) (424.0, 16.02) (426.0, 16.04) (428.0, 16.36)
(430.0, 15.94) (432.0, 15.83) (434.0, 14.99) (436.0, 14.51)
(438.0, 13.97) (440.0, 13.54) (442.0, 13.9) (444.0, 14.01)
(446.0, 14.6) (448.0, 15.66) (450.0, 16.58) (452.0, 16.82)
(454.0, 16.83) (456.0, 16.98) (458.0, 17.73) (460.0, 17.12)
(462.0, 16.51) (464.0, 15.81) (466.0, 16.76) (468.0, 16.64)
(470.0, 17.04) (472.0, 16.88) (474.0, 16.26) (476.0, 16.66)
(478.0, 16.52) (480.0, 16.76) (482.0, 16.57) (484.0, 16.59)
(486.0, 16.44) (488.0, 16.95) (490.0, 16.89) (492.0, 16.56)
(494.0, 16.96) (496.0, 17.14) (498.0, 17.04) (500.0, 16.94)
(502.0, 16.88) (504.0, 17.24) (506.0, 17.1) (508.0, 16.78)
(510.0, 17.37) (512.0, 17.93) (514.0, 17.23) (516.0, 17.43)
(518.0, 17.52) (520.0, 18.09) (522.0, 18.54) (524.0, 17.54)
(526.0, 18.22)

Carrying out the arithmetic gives 5.2 km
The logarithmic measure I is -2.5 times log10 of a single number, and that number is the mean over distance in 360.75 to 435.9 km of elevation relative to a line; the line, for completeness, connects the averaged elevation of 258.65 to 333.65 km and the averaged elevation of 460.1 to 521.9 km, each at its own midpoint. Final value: 0.09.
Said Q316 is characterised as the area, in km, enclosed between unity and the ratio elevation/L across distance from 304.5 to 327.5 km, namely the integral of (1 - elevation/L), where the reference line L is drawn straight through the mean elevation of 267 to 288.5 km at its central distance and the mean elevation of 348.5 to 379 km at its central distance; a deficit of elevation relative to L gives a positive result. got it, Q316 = -4.2 km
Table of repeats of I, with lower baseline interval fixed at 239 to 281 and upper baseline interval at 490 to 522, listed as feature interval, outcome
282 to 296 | -0.17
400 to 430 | -0.03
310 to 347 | -0.12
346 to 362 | 0.04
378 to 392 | -0.04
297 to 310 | -0.17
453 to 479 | -0.01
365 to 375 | 0.40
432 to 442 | 0.13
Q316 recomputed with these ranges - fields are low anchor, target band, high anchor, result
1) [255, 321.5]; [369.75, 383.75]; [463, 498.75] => 1.1 km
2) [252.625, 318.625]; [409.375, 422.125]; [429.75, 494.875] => -0.5 km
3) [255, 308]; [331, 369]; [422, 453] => 2.2 km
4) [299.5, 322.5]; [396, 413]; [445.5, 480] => 0.3 km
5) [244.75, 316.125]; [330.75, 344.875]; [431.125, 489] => -0.9 km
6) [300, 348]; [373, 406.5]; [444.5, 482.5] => 1.0 km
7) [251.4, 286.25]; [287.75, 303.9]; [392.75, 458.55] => -3.6 km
